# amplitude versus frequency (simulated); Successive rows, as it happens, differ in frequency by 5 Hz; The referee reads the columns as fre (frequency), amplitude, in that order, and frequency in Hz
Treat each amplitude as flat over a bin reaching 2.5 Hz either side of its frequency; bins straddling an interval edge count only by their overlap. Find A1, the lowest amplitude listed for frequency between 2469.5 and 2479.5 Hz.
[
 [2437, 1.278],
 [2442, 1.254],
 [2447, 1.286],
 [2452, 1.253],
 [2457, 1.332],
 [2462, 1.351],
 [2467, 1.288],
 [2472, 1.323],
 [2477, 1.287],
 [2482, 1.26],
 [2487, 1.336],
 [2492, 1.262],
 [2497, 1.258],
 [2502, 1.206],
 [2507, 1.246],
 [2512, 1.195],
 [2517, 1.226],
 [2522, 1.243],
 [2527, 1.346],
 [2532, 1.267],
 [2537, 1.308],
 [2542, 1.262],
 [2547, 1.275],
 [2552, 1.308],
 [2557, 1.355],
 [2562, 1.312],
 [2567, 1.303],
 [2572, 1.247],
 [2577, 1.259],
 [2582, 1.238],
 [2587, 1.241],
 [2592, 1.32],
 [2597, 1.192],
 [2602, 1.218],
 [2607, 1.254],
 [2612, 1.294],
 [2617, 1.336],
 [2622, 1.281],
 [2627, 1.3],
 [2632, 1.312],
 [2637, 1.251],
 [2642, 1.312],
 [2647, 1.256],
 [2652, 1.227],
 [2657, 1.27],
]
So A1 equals 1.287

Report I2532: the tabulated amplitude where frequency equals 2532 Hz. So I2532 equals 1.267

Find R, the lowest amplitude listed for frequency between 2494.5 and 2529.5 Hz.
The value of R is 1.195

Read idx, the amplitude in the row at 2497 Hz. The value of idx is 1.258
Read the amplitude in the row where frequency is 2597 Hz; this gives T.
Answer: 1.192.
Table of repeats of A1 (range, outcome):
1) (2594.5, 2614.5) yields 1.192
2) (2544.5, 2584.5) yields 1.238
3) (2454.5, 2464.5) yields 1.332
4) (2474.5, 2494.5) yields 1.26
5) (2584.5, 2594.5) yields 1.241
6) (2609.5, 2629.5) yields 1.281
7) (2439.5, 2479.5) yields 1.253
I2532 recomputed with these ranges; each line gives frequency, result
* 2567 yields 1.303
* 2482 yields 1.26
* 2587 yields 1.241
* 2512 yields 1.195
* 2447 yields 1.286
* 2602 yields 1.218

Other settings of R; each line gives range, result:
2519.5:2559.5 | 1.243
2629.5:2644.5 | 1.251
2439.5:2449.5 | 1.254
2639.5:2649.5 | 1.256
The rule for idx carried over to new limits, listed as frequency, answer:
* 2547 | 1.275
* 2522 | 1.243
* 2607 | 1.254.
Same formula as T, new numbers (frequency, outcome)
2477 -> 1.287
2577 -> 1.259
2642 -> 1.312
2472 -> 1.323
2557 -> 1.355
